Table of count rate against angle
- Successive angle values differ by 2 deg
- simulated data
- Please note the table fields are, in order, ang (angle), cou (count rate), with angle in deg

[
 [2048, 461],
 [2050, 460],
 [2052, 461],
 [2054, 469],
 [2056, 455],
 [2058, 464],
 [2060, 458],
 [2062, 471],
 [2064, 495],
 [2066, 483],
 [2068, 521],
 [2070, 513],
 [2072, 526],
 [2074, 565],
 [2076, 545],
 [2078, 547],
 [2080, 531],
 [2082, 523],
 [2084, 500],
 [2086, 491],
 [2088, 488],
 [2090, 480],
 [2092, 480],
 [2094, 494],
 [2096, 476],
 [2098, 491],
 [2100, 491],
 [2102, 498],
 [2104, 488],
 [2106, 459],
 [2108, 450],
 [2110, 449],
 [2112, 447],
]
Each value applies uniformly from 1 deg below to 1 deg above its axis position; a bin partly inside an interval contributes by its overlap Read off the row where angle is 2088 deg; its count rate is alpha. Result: 488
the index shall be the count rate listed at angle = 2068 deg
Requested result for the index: 521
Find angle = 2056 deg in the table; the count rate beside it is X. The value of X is 455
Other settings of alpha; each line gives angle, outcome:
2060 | 458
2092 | 480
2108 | 450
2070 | 513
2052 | 461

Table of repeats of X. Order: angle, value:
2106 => 459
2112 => 447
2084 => 500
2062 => 471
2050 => 460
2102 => 498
